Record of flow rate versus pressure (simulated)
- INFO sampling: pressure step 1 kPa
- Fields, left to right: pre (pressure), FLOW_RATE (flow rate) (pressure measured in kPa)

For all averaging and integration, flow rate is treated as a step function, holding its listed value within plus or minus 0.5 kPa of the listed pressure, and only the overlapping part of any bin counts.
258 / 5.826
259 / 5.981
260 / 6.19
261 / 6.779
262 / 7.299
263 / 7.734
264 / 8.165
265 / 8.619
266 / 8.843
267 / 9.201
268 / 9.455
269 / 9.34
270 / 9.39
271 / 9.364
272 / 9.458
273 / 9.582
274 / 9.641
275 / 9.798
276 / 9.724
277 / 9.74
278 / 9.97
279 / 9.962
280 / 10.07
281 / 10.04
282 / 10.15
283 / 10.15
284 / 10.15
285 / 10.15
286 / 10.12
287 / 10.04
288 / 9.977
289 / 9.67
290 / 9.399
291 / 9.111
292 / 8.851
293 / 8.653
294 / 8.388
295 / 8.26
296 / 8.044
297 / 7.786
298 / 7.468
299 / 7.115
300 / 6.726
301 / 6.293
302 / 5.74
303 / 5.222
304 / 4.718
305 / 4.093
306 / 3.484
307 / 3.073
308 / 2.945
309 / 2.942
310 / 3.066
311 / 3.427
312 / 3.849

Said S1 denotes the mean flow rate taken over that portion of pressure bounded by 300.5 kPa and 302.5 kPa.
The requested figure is 6.02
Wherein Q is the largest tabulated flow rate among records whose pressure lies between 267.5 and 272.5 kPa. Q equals 9.458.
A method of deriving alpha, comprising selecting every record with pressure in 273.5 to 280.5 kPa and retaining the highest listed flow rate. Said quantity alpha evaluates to 10.07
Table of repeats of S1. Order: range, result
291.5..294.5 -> 8.63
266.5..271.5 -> 9.35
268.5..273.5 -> 9.43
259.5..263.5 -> 7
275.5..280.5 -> 9.89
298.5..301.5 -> 6.71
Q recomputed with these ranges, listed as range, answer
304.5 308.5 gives 4.093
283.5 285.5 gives 10.15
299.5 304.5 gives 6.726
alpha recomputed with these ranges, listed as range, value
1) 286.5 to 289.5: 10.04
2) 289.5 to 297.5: 9.399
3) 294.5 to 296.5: 8.26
